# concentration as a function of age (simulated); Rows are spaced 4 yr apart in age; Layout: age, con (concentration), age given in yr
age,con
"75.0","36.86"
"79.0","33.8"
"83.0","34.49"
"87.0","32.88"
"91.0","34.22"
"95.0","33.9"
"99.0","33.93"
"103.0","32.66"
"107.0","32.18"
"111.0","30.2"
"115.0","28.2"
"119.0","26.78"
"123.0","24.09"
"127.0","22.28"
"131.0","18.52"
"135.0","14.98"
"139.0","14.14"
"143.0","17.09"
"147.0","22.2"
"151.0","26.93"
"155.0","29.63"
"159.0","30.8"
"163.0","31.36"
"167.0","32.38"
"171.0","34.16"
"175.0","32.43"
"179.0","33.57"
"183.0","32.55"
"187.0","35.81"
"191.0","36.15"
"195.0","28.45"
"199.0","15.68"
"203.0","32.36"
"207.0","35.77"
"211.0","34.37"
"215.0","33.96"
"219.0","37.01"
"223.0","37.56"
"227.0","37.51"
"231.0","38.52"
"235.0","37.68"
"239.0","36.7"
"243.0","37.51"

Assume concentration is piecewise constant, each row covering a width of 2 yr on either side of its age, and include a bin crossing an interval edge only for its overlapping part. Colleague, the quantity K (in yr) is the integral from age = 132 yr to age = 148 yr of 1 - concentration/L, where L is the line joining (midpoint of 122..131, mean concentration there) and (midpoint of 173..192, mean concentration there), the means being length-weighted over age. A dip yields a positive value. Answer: 5.2 yr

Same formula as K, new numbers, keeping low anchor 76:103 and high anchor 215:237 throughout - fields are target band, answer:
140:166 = 6.90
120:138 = 7.66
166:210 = 5.51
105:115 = 1.11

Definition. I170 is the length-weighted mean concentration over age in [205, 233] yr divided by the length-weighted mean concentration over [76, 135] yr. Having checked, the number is 1.23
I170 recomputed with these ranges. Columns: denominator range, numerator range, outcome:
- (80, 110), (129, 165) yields 0.68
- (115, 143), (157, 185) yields 1.58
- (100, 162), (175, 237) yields 1.35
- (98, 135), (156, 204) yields 1.17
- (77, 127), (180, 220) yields 1.03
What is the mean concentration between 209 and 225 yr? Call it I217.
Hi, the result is 35.7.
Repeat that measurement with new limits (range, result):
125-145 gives 17.4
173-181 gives 33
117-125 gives 25.4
